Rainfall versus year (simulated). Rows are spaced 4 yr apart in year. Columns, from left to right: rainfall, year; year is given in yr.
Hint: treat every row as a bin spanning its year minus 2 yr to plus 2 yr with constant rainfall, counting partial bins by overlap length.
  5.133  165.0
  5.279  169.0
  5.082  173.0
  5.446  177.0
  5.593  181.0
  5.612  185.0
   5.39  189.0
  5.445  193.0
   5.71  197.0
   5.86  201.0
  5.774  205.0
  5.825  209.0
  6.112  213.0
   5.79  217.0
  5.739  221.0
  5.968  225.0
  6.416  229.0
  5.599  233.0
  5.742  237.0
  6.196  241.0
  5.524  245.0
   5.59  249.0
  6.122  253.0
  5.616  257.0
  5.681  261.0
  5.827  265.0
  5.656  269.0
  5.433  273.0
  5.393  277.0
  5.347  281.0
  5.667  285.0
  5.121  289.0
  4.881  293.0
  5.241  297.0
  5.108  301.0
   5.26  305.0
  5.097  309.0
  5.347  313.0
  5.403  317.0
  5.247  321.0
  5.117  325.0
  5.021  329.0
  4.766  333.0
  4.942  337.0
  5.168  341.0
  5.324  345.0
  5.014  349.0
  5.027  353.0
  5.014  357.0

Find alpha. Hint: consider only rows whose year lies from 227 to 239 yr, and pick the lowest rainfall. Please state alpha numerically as 5.599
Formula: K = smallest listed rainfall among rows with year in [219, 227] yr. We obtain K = 5.739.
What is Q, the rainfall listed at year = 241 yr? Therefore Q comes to 6.196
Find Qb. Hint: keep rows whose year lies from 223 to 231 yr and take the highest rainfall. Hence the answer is 6.416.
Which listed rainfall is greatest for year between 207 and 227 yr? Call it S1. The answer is 6.112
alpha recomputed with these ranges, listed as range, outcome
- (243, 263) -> 5.524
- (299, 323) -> 5.097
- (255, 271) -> 5.616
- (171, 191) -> 5.082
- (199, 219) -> 5.774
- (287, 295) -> 4.881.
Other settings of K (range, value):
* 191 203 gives 5.445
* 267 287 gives 5.347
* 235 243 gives 5.742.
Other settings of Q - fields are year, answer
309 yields 5.097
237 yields 5.742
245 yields 5.524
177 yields 5.446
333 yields 4.766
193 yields 5.445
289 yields 5.121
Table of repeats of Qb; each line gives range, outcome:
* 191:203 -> 5.86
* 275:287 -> 5.667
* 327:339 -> 5.021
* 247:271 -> 6.122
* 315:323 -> 5.403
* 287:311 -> 5.26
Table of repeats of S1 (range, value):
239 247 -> 6.196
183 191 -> 5.612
